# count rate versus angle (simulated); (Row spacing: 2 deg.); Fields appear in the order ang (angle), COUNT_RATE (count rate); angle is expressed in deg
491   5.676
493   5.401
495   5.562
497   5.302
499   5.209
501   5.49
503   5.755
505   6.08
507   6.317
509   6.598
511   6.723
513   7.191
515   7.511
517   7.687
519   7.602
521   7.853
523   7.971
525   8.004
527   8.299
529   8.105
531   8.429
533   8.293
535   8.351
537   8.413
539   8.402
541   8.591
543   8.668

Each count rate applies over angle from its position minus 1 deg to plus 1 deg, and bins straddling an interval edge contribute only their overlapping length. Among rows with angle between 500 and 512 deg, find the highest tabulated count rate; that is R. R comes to 6.723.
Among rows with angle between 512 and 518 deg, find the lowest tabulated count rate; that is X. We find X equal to 7.191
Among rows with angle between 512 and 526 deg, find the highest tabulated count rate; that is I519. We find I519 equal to 8.004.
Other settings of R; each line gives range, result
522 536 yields 8.429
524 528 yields 8.299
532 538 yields 8.413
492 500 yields 5.562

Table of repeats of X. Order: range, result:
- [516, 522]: 7.602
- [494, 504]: 5.209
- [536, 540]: 8.402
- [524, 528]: 8.004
